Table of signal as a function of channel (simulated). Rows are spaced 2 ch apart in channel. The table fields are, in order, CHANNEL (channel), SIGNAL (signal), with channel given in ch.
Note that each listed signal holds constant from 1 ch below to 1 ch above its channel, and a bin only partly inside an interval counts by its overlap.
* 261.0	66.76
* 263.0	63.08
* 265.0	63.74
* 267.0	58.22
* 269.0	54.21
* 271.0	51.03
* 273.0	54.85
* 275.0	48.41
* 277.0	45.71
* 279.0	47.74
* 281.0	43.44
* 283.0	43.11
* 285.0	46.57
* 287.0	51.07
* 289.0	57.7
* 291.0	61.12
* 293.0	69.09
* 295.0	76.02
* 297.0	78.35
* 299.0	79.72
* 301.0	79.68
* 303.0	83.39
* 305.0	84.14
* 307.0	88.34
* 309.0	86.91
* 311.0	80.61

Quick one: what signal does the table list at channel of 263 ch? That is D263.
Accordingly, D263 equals 63.08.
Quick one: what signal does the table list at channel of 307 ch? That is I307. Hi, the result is 88.34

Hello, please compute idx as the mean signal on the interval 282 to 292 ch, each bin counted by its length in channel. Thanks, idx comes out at 51.9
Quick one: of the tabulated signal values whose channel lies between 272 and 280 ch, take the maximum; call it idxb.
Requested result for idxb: 54.85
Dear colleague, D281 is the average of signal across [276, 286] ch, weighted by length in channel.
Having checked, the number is 45.3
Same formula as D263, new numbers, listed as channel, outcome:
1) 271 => 51.03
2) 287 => 51.07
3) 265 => 63.74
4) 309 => 86.91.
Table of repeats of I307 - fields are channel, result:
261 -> 66.76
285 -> 46.57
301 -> 79.68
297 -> 78.35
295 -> 76.02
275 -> 48.41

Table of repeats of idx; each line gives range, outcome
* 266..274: 54.6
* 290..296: 68.7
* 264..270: 58.7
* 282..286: 44.8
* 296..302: 79.2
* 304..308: 86.2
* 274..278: 47.1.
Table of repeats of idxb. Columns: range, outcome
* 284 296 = 76.02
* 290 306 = 84.14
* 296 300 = 79.72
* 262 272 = 63.74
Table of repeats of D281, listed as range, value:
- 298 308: 83.1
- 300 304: 81.5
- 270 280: 49.5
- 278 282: 45.6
